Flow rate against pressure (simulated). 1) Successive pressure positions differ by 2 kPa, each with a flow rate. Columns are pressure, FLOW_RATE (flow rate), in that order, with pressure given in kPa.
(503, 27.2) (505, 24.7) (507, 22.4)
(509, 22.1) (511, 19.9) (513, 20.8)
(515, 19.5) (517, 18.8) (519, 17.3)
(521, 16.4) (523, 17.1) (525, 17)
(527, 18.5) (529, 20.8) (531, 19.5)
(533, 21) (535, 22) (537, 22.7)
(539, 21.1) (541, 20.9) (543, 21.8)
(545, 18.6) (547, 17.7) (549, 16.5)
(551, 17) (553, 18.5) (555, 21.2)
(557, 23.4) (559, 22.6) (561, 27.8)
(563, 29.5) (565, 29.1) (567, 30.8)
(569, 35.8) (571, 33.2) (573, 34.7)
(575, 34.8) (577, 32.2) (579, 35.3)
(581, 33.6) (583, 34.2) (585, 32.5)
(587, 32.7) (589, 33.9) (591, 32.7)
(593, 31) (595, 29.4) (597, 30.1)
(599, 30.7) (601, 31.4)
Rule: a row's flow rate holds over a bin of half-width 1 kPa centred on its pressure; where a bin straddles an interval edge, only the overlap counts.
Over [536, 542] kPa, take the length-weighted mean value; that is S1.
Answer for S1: 21.6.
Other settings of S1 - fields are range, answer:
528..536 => 20.8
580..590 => 33.4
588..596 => 31.8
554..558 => 22.3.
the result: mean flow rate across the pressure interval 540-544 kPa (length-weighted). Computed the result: 21.4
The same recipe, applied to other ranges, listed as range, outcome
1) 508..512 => 21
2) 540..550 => 19.1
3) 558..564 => 26.6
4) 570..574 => 34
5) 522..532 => 18.6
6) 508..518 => 20.2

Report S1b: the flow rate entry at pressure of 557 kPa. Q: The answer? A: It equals 23.4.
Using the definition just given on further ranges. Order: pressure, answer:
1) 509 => 22.1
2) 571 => 33.2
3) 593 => 31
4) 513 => 20.8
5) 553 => 18.5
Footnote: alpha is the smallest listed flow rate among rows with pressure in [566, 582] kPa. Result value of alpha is 30.8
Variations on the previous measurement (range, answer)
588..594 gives 31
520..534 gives 16.4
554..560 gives 21.2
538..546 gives 18.6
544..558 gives 16.5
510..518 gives 18.8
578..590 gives 32.5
